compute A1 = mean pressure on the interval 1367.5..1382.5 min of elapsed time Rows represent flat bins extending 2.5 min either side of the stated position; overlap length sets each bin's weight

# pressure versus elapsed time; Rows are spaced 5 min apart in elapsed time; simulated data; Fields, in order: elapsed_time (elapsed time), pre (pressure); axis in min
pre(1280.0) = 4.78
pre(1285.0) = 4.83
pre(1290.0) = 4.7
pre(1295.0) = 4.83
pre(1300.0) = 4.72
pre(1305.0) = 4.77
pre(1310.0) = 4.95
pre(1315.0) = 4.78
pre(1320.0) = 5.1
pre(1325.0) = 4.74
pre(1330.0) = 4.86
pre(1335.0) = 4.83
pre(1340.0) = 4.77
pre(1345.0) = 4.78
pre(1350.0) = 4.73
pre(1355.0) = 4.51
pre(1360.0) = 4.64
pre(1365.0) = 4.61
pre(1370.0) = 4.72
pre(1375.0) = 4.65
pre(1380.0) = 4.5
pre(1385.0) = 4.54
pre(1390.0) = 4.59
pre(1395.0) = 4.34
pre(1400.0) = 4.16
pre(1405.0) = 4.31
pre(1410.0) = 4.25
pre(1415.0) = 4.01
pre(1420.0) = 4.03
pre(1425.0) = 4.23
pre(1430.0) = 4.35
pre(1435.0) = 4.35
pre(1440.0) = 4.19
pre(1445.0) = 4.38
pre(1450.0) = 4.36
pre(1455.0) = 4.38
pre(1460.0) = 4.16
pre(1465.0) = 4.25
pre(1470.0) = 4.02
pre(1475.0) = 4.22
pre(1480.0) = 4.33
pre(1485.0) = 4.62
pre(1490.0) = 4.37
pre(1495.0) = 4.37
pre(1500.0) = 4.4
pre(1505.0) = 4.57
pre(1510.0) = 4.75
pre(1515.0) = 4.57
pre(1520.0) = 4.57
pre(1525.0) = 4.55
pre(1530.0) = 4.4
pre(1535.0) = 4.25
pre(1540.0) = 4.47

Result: 4.62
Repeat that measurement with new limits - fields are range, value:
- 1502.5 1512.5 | 4.66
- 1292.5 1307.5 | 4.77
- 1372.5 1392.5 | 4.57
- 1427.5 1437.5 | 4.35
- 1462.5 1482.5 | 4.21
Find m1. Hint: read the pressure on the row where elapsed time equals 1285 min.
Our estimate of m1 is 4.83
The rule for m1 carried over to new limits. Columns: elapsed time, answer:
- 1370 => 4.72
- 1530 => 4.4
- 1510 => 4.75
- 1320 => 5.1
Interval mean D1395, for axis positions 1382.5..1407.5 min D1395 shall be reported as 4.39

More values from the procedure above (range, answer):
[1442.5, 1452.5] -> 4.37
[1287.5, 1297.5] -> 4.76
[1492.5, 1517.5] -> 4.53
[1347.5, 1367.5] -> 4.62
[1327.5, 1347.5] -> 4.81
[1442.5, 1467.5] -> 4.31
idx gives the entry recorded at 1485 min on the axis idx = 4.62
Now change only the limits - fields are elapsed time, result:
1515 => 4.57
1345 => 4.78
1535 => 4.25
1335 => 4.83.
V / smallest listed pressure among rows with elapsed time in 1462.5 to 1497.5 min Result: 4.02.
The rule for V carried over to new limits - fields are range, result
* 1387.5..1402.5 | 4.16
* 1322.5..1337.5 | 4.74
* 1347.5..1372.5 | 4.51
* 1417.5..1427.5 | 4.03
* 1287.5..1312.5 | 4.7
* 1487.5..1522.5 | 4.37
